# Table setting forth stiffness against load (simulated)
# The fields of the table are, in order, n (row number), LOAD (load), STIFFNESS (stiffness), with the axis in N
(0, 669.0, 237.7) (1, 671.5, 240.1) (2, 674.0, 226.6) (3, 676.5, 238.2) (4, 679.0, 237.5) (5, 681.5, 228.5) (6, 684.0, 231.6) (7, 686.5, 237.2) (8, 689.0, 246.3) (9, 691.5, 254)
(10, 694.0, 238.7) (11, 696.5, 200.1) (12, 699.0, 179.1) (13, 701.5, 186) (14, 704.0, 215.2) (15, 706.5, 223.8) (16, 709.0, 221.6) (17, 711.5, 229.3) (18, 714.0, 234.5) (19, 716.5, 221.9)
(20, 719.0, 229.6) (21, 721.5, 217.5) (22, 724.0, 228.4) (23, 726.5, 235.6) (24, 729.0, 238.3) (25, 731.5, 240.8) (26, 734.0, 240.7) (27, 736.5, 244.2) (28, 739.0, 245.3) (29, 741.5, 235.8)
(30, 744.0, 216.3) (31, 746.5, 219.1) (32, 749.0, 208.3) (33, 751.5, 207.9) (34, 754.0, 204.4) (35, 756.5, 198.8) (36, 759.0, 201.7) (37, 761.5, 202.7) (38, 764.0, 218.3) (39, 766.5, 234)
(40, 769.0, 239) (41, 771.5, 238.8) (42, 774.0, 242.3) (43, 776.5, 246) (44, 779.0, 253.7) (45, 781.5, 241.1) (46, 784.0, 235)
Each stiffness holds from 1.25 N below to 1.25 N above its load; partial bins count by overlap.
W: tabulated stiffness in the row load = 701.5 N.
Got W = 186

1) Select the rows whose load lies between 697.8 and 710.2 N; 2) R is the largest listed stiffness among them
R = 223.8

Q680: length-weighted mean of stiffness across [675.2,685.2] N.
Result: 234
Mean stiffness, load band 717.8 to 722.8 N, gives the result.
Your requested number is 224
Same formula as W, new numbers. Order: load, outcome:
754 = 204.4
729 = 238.3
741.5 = 235.8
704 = 215.2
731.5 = 240.8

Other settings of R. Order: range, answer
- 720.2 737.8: 244.2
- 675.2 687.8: 238.2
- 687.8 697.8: 254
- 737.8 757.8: 245.3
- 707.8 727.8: 235.6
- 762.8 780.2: 253.7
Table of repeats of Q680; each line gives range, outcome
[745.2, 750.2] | 214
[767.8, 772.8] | 239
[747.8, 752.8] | 208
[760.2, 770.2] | 223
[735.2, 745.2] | 236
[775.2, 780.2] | 250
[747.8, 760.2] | 204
